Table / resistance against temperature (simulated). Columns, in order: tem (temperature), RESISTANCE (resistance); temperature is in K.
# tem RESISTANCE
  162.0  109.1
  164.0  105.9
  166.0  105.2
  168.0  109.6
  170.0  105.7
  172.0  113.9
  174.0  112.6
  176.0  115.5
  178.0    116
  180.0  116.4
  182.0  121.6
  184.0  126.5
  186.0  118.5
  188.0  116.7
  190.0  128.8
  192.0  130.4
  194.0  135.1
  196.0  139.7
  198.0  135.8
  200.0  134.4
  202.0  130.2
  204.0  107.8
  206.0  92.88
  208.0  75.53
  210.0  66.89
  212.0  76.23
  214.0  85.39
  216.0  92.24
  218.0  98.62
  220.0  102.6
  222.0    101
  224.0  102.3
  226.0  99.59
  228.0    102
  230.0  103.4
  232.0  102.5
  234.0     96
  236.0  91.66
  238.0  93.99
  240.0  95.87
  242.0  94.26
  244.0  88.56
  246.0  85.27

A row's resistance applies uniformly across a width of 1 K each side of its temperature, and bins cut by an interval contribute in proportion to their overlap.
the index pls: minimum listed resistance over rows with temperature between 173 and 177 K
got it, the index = 112.6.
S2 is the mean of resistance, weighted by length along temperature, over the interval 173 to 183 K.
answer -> 116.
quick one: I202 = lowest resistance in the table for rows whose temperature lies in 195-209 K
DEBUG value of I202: 75.53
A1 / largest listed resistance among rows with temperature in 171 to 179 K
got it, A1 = 116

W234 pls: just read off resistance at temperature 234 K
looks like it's 96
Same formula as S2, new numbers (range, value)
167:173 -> 110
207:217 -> 79.3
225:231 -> 102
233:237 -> 93.8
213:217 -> 88.8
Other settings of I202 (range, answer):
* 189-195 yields 128.8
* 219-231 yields 99.59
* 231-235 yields 96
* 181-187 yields 118.5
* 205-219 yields 66.89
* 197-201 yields 134.4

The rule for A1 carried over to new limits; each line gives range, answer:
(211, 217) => 92.24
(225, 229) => 102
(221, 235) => 103.4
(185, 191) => 128.8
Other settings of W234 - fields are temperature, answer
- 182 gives 121.6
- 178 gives 116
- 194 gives 135.1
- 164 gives 105.9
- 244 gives 88.56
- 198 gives 135.8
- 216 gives 92.24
